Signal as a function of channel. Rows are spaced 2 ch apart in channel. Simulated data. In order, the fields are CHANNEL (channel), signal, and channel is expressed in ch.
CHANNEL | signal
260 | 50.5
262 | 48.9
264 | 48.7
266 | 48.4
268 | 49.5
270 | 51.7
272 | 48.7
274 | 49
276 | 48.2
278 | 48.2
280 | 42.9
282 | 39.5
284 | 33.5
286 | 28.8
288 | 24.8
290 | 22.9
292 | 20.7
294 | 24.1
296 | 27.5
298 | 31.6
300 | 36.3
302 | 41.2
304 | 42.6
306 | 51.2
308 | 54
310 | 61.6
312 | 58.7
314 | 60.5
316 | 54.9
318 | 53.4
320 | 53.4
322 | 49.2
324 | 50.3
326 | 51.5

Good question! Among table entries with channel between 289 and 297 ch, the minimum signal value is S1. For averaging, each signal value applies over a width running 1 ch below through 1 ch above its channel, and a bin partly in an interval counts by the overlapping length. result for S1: 20.7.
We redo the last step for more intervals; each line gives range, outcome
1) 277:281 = 42.9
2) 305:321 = 51.2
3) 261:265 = 48.7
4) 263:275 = 48.4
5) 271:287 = 28.8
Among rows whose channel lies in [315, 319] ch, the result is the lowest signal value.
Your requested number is 53.4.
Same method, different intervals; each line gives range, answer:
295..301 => 27.5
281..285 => 33.5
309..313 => 58.7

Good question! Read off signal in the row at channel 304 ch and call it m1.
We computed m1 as 42.6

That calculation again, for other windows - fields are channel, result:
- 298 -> 31.6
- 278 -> 48.2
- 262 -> 48.9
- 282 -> 39.5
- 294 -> 24.1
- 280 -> 42.9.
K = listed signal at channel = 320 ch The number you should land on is 53.4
